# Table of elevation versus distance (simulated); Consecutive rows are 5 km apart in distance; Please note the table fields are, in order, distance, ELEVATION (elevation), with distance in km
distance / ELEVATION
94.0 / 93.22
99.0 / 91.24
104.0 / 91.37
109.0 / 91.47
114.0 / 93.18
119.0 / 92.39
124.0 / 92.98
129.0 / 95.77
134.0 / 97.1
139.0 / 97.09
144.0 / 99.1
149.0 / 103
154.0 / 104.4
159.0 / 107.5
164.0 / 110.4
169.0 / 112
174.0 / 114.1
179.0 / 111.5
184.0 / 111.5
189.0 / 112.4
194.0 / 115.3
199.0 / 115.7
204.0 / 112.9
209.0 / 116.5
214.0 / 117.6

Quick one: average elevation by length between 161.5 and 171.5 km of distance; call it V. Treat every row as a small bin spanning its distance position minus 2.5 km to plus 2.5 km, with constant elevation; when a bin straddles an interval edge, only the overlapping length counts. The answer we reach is 111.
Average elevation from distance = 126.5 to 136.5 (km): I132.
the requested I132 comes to 96.4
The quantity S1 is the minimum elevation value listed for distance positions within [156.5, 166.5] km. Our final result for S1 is 107.5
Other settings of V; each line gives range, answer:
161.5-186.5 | 112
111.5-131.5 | 93.6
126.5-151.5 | 98.4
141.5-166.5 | 105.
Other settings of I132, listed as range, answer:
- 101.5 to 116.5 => 92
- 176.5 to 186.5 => 112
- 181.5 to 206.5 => 114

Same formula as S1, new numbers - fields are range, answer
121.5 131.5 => 92.98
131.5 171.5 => 97.09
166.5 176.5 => 112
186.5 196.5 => 112.4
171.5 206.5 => 111.5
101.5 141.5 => 91.37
